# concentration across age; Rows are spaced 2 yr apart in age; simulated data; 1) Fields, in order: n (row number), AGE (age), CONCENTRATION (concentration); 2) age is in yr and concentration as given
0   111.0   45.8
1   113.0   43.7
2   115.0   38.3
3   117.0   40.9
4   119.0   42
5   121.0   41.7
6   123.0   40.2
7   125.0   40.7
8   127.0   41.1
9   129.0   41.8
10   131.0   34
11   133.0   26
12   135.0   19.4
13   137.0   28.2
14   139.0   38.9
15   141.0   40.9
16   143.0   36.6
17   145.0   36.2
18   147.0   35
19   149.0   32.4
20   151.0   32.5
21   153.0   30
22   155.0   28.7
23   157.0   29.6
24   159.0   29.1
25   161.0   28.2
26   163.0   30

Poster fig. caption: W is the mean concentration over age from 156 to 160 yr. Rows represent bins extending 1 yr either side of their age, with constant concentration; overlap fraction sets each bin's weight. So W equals 29.4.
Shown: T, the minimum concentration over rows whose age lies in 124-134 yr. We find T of 26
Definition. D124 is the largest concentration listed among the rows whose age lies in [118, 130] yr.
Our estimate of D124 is 42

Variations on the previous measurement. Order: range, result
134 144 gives 40.9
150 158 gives 32.5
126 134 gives 41.8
